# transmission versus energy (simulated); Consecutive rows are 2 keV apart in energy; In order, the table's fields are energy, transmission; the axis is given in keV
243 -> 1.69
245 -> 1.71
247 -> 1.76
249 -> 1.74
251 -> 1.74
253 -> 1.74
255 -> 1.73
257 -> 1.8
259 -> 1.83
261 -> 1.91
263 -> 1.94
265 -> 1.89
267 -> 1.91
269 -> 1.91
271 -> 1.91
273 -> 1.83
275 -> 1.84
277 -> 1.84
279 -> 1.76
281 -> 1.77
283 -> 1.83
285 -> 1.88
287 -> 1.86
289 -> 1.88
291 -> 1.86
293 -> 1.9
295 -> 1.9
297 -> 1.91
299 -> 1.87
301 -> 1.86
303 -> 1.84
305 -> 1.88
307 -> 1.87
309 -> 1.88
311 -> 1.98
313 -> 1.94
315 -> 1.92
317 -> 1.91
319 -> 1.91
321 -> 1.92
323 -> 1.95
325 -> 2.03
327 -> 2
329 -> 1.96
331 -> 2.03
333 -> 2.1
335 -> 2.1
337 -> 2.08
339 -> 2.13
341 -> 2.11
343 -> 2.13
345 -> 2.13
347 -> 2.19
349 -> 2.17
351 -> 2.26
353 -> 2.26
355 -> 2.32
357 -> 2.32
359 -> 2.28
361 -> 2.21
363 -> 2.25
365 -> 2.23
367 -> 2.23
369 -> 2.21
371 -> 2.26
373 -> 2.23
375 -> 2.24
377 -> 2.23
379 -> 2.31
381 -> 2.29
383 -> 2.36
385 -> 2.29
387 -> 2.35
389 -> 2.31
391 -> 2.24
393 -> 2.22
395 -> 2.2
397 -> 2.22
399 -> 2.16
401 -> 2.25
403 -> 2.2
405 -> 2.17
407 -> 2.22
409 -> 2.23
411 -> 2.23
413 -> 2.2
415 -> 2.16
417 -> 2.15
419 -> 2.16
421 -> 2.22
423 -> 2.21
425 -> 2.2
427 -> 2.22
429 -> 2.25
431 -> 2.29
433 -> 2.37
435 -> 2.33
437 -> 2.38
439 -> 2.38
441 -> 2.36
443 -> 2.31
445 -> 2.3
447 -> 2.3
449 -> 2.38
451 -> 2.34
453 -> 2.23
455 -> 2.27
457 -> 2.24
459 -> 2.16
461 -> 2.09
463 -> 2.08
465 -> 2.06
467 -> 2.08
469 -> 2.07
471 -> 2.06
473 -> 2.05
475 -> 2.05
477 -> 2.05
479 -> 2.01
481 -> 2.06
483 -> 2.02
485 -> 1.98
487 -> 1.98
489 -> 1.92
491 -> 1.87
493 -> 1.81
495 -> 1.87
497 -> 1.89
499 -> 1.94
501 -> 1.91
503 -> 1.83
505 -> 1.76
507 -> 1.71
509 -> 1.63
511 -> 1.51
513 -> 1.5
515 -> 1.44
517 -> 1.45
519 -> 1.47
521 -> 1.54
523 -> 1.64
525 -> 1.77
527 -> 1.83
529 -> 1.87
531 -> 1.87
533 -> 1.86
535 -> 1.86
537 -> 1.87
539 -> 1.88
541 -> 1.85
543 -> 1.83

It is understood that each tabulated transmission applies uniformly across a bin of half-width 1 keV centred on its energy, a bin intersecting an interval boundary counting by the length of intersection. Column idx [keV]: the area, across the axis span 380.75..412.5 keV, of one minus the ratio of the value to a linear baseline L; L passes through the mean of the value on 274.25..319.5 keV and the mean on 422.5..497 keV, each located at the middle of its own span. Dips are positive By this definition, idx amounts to -3.2 keV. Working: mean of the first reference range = 1.87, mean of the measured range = 2.24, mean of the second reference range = 2.15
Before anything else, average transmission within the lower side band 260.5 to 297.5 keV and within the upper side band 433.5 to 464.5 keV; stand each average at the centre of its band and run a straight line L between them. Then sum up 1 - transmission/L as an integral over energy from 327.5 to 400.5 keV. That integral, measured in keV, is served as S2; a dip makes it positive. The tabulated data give -4.9 keV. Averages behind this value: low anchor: 1.87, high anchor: 2.27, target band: 2.21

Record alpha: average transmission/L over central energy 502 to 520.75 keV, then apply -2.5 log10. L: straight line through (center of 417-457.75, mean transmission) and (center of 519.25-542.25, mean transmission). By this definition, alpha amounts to 0.19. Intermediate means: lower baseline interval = 2.28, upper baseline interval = 1.79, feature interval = 1.59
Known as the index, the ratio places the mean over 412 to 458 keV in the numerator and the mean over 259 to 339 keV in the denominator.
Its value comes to 1.19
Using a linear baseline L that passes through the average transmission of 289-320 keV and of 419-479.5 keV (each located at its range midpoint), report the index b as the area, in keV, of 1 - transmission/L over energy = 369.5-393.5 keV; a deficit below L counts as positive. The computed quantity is -2.5 keV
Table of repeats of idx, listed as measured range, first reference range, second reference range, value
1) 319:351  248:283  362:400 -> 0.2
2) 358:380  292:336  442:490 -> -2.6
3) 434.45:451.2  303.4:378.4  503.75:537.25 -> -4.3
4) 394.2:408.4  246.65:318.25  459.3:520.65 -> -2.6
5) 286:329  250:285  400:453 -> 0.7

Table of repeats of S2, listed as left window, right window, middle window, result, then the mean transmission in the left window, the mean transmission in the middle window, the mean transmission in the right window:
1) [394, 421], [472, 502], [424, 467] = -3.61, 2.2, 2.26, 1.96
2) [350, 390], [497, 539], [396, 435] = -2.19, 2.27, 2.22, 1.72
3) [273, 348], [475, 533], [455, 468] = -2.14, 1.94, 2.13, 1.8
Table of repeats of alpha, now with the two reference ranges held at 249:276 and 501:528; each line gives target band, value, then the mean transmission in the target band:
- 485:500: -0.154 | 1.9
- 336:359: -0.233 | 2.19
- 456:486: -0.235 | 2.07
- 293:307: -0.040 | 1.88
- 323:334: -0.132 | 2.02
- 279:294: -0.016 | 1.85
